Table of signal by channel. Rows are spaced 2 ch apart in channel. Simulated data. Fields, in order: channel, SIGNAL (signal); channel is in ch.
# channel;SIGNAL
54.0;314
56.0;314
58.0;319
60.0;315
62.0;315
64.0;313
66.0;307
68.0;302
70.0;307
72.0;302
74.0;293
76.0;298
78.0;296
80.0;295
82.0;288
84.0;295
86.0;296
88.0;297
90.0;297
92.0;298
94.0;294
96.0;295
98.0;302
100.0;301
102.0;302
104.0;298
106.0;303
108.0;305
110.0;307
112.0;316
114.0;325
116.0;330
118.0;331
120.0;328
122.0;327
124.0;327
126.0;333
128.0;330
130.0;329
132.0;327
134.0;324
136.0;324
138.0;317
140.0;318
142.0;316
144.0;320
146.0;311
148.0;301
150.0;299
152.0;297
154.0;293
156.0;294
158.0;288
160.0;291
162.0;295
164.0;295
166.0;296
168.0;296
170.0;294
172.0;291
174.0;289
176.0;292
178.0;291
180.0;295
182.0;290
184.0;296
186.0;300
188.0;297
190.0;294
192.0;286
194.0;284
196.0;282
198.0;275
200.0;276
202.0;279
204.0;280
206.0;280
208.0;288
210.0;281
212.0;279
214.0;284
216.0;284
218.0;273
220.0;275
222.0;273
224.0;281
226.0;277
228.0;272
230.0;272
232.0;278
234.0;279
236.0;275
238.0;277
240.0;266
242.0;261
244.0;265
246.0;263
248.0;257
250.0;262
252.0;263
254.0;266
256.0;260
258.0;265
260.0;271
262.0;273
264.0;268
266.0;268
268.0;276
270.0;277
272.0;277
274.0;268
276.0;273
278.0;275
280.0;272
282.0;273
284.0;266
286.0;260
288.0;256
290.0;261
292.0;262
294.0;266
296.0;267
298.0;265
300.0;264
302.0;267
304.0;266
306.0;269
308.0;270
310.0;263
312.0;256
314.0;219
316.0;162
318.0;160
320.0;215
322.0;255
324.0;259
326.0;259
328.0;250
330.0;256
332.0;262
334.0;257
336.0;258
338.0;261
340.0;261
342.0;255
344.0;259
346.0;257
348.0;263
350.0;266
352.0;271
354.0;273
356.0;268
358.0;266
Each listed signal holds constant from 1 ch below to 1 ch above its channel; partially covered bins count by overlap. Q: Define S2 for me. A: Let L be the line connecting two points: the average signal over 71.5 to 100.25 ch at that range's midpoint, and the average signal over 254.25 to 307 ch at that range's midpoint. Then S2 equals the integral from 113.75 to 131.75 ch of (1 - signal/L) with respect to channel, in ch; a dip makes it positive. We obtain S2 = -2.36 ch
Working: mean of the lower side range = 296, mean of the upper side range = 268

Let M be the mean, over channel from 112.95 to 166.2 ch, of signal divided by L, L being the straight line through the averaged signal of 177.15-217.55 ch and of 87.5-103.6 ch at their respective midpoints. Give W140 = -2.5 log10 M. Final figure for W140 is -0.07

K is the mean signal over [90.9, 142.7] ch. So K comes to 316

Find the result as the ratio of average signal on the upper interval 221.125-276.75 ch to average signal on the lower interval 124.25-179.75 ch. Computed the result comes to 0.88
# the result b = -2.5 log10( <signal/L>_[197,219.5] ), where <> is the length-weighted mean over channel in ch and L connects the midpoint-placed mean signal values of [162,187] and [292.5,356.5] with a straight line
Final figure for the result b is 0.02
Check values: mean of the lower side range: 294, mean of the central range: 280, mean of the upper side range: 253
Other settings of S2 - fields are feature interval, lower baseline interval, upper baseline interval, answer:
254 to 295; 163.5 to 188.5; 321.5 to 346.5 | 0.46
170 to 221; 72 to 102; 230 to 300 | -1.22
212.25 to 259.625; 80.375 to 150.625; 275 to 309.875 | 1.69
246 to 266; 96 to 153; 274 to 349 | 0.57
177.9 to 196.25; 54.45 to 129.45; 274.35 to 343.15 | -0.47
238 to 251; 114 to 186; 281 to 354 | 0.66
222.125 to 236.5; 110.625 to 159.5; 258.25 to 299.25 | 0.45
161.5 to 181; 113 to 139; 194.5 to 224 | 0.50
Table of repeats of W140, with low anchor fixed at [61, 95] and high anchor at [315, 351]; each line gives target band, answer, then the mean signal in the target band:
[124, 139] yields -0.13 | 326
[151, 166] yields -0.04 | 293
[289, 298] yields -0.04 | 264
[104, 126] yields -0.10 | 320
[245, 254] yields 0.01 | 262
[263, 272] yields -0.06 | 273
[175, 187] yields -0.06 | 294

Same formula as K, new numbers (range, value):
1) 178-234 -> 283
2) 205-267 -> 272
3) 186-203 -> 285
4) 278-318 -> 255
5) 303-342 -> 245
